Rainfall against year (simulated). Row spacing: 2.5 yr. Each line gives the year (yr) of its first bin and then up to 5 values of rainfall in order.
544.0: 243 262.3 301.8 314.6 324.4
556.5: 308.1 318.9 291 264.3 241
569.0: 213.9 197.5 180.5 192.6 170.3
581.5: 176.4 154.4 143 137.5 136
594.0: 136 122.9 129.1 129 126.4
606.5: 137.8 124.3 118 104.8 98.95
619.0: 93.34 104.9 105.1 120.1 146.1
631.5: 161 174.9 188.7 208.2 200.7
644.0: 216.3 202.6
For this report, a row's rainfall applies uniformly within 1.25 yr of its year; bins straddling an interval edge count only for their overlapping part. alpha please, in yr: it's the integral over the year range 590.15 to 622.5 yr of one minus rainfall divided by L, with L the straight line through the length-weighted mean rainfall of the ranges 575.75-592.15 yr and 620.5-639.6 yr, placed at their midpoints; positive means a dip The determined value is 7.1 yr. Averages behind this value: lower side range 158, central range 120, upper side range 150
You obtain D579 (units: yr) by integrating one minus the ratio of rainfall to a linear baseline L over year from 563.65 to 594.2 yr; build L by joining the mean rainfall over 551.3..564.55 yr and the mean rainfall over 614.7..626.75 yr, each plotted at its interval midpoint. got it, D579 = 7.7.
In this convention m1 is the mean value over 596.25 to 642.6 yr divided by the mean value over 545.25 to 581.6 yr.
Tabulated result 0.5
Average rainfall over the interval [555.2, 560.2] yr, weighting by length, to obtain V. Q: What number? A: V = 314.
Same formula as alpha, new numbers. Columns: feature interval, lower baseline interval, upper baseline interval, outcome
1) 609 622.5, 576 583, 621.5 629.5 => 2.6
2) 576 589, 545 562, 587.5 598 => 1.1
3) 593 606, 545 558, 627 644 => 5.8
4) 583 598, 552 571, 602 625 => 3.9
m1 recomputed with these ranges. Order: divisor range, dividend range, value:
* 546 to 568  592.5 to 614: 0.43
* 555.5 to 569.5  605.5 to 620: 0.41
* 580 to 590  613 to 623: 0.65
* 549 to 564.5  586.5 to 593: 0.45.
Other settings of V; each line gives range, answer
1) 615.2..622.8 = 99.1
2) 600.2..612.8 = 127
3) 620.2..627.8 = 110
